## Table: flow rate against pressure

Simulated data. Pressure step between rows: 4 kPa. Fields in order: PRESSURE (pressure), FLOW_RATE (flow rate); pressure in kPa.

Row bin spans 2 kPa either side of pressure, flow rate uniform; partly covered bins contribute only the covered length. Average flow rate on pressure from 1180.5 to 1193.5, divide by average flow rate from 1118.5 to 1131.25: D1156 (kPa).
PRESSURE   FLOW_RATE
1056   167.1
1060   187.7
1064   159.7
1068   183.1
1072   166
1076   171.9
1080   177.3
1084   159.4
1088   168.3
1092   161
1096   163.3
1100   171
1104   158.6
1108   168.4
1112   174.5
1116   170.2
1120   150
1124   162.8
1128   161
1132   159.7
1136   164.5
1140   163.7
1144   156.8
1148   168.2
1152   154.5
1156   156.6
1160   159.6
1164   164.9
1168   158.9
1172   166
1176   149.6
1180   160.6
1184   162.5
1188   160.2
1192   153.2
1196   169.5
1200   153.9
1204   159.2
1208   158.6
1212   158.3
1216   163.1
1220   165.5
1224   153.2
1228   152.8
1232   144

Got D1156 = 1.0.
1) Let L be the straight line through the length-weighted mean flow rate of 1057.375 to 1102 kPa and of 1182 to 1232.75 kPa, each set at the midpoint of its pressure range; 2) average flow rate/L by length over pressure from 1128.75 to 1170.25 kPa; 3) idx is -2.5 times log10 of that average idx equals 0.02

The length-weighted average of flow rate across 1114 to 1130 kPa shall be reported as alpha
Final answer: 161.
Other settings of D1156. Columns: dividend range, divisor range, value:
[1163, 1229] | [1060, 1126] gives 0.95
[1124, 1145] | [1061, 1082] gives 0.94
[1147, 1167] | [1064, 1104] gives 0.95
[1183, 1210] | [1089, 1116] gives 0.96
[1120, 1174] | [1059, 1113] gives 0.95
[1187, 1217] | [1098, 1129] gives 0.97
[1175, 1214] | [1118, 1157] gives 0.99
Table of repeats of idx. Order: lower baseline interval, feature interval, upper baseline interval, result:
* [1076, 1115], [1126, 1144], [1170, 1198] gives 0.016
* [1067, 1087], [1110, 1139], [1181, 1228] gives 0.022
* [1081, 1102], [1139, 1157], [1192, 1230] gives 0.016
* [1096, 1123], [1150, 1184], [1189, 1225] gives 0.019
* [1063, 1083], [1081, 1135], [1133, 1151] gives 0.020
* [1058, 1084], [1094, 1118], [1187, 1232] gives 0.011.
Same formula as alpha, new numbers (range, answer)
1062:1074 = 170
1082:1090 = 164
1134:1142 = 164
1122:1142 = 162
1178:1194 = 159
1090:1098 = 162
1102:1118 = 168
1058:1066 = 174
